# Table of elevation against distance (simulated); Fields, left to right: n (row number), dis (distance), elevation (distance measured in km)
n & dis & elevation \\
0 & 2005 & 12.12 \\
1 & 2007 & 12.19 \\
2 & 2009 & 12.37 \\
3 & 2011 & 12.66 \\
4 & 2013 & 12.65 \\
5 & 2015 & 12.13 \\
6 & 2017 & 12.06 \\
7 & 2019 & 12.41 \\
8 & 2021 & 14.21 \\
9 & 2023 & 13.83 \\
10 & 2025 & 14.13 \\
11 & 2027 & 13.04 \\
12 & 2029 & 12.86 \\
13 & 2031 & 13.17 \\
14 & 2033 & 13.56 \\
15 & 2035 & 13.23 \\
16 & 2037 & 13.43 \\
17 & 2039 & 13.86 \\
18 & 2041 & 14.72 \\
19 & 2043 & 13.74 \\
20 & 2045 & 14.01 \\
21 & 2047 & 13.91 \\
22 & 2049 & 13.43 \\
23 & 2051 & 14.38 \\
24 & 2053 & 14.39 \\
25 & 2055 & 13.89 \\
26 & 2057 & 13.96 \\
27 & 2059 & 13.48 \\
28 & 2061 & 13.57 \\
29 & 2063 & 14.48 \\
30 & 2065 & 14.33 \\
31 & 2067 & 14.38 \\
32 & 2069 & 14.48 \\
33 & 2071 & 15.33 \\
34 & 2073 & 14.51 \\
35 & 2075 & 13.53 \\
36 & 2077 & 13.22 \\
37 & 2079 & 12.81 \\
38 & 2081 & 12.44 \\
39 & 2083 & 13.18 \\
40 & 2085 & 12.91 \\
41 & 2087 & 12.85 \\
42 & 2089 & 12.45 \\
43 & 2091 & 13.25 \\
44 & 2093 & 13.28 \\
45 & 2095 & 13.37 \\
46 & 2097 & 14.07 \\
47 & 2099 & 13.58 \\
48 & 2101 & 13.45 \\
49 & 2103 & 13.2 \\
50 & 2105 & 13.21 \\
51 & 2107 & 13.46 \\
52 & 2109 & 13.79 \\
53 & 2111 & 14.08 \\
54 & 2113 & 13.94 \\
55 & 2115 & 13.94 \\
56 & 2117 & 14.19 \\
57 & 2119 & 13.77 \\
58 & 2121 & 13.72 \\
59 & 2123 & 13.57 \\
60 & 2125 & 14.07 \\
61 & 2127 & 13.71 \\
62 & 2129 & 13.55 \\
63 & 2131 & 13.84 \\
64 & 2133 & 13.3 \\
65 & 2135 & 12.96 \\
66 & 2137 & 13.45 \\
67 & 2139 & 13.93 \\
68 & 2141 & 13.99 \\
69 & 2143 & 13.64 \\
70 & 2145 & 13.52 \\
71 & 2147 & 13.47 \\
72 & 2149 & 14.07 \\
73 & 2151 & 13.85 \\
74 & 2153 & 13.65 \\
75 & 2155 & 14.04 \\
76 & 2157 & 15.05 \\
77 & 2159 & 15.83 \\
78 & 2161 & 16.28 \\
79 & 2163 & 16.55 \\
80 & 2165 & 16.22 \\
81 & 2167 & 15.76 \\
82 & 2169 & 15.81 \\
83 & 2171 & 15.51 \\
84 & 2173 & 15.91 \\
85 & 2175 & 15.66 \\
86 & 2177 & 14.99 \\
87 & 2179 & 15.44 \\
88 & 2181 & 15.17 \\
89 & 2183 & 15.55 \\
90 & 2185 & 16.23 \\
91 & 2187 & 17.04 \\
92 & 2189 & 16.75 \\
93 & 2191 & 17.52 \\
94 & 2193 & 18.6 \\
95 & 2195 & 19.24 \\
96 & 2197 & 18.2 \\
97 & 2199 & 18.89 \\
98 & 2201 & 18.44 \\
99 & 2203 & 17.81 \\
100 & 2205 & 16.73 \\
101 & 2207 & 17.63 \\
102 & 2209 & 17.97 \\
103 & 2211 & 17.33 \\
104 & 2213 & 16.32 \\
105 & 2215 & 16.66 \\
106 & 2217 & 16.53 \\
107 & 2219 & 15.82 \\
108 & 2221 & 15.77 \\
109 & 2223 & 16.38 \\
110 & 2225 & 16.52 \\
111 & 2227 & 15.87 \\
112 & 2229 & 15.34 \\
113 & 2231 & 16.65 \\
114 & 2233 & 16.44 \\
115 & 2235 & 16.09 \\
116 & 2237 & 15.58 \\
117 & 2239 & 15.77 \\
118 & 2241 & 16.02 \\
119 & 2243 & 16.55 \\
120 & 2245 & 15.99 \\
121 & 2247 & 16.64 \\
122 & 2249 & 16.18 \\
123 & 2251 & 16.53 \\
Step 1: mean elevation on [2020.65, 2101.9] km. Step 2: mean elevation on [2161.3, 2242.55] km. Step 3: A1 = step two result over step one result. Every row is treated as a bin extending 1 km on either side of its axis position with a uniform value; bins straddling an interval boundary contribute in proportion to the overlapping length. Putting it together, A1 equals 1.21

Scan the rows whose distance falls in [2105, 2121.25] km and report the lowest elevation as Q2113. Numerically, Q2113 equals 13.21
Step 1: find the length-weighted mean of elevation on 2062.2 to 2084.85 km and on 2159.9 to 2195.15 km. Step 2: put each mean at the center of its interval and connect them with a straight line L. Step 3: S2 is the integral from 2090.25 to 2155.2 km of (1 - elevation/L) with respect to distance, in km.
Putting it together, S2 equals 5.7 km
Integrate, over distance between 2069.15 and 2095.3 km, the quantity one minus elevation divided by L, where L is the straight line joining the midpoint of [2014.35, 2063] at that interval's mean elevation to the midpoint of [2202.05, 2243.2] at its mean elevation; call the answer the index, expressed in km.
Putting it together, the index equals 1.67 km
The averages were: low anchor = 13.6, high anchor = 16.5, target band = 13.4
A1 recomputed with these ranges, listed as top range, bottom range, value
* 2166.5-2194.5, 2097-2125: 1.18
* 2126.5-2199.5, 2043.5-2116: 1.12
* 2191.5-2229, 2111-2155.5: 1.25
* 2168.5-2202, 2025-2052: 1.23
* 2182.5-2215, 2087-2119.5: 1.29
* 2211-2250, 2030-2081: 1.17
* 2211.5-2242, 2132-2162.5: 1.14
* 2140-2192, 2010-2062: 1.13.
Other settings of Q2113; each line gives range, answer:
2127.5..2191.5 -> 12.96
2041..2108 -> 12.44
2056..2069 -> 13.48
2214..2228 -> 15.77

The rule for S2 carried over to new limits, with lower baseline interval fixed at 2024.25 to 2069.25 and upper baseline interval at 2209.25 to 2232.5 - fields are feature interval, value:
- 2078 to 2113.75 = 3.1 km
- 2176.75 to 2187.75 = 0.0 km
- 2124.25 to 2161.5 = 3.0 km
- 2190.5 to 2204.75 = -2.1 km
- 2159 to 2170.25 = -0.4 km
